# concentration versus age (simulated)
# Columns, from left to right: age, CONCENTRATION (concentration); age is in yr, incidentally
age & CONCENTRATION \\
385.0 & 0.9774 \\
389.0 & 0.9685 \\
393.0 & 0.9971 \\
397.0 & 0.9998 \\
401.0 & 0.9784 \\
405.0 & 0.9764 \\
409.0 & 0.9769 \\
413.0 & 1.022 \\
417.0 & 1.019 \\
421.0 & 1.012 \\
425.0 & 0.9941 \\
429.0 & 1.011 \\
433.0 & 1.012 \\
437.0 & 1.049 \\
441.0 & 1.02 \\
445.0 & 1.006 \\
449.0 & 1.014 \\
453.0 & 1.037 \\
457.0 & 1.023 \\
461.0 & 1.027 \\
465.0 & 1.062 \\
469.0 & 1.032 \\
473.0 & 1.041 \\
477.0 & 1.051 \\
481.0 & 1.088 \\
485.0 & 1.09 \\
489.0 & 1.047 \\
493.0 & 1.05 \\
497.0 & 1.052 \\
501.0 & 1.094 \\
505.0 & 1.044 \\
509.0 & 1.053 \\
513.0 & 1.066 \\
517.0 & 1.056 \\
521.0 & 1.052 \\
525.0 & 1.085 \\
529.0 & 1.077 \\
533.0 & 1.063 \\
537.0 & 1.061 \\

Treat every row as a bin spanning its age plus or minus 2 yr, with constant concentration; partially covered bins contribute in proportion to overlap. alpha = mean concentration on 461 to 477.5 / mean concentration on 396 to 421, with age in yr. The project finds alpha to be 1.05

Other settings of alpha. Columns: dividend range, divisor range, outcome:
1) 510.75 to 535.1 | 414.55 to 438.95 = 1.05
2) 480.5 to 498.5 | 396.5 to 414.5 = 1.08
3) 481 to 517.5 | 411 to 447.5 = 1.05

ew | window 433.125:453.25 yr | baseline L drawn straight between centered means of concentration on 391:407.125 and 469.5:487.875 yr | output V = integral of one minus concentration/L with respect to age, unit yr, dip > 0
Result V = 0.1 yr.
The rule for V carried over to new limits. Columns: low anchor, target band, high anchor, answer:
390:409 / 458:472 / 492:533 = -0.1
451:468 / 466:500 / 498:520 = -0.3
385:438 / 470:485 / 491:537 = -0.3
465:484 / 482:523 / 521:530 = 0.2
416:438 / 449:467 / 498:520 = 0.0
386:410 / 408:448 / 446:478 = -0.2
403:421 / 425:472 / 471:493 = 0.3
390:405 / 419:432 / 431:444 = 0.1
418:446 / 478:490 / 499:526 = -0.3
